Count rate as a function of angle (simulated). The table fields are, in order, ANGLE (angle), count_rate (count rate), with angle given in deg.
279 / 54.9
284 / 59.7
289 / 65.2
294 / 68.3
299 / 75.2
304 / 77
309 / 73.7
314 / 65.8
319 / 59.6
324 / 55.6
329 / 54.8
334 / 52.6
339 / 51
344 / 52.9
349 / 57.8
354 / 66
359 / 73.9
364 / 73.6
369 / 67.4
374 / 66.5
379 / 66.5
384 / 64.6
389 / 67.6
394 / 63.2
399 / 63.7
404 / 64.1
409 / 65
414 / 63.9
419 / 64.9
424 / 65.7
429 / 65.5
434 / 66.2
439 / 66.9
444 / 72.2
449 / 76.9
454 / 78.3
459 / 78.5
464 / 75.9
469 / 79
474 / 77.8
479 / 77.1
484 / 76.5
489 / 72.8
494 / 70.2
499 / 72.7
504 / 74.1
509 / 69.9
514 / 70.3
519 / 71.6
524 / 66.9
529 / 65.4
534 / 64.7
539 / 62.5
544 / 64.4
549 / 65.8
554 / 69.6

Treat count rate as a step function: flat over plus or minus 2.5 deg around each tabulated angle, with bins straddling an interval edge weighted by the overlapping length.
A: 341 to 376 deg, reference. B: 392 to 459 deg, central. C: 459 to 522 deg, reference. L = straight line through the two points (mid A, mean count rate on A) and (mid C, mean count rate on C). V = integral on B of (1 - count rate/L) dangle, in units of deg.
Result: 1.9 deg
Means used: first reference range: 65.2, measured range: 67.9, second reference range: 74.1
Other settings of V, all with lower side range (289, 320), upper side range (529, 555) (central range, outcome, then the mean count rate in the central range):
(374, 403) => 1.3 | 65.2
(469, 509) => -5.0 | 74.5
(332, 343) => 2.8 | 51.9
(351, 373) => -0.3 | 69.7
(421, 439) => 0.4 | 65.9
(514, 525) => -0.7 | 69.8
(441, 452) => -1.2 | 74.4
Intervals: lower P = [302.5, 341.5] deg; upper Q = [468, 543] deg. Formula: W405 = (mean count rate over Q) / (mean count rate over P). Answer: 1.17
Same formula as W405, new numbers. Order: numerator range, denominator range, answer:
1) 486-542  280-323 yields 1.03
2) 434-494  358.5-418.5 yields 1.13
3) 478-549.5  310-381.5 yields 1.12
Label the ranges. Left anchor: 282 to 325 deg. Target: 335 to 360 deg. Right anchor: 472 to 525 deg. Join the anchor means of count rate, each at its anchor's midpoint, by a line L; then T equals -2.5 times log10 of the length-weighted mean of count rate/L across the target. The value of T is 0.16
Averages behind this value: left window 67.1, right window 72.8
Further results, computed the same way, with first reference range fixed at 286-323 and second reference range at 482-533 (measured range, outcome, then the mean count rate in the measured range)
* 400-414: 0.087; 64.3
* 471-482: -0.103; 77.5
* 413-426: 0.079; 64.9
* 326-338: 0.275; 53.4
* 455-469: -0.108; 77.6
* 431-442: 0.052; 66.8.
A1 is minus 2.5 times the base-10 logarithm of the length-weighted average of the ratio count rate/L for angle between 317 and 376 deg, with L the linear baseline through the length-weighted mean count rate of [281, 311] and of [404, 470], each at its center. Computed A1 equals 0.147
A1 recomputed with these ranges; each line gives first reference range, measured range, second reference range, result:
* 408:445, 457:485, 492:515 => -0.122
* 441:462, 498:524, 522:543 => -0.053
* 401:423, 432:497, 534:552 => -0.157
